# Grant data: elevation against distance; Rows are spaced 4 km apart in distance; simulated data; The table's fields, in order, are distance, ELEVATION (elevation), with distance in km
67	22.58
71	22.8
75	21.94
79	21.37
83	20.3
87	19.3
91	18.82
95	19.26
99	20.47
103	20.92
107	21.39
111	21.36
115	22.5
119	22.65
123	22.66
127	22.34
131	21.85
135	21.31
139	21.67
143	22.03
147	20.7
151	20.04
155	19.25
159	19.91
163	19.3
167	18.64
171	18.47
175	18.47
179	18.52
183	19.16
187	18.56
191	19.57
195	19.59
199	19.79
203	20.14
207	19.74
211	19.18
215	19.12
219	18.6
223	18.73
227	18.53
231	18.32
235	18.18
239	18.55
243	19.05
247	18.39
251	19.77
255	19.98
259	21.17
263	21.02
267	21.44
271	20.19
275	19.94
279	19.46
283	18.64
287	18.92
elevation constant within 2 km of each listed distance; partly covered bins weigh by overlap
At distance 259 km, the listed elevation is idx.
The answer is 21.17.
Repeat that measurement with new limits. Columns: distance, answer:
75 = 21.94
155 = 19.25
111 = 21.36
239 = 18.55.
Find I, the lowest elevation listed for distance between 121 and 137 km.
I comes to 21.31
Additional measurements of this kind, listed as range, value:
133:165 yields 19.25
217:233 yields 18.32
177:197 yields 18.52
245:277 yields 18.39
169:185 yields 18.47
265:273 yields 20.19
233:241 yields 18.18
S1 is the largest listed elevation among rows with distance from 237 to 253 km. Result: 19.77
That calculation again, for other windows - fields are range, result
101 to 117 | 22.5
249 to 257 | 19.98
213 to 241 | 19.12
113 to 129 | 22.66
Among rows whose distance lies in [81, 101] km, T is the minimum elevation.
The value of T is 18.82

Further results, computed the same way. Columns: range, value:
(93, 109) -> 19.26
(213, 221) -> 18.6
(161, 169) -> 18.64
